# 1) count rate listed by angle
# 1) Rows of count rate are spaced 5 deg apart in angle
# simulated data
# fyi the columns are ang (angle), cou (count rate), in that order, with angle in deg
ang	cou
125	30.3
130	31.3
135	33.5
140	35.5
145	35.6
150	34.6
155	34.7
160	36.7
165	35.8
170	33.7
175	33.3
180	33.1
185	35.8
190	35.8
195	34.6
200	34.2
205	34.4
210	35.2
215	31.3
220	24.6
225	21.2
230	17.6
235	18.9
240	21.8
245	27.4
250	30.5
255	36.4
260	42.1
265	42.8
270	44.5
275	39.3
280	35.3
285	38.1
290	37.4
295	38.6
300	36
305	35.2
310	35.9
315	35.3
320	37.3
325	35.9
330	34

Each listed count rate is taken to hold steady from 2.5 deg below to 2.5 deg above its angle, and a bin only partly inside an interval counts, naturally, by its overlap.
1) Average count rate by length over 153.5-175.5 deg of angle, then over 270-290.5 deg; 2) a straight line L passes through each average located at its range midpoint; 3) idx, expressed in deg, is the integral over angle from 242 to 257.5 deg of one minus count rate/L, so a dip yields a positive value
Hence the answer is 2.64 deg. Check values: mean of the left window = 35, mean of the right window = 38.4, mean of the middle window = 31.1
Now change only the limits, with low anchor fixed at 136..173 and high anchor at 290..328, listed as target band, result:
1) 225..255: 9.8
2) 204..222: 2.2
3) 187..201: 0.2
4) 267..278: -1.7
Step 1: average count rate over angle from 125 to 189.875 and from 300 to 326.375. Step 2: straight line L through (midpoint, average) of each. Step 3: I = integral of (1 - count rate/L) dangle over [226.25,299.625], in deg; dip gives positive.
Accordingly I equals 4.1 deg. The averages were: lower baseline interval 34.4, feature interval 33.5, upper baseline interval 35.9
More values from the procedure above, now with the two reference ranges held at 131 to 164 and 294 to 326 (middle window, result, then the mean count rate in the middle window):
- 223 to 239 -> 7.3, 19.4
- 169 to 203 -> 0.8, 34.4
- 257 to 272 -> -2.9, 42.9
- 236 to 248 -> 3.9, 24.1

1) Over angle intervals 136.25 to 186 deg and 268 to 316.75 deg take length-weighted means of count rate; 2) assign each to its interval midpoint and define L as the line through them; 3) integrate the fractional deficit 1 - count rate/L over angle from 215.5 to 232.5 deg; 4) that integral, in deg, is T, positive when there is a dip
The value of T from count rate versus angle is 6.5 deg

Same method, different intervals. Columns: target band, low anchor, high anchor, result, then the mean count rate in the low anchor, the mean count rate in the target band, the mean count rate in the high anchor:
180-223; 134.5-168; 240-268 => 2.4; 35.3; 33.1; 34.7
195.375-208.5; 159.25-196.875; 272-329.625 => 0.3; 34.8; 34.4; 36.7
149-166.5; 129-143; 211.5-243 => -2.4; 33.7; 35.5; 23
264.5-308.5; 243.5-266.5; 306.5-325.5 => -2.9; 35.9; 38.3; 36.1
